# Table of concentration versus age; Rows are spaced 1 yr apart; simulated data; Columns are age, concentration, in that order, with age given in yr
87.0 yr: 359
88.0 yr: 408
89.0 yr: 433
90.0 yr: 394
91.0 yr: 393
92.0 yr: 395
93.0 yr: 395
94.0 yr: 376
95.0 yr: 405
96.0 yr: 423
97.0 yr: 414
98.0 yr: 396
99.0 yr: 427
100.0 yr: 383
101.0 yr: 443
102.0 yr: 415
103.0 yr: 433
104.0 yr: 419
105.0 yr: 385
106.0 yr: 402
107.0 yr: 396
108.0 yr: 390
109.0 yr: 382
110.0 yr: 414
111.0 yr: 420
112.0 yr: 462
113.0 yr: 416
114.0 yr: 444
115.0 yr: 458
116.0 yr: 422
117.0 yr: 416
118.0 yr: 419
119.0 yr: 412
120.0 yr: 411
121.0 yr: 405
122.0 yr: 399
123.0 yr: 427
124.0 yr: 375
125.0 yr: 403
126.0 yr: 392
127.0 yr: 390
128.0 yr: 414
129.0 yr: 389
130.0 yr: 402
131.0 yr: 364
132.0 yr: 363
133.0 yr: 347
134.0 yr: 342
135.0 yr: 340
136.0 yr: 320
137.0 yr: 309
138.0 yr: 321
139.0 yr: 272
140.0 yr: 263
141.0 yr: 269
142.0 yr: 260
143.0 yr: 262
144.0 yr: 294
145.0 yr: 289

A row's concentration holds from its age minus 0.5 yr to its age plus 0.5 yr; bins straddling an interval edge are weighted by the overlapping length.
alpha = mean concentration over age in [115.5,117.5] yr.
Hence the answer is 419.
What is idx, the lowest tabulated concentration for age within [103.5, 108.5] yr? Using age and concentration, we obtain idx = 385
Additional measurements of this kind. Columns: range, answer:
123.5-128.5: 375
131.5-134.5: 342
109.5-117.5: 414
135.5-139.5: 272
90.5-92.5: 393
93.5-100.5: 376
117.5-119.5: 412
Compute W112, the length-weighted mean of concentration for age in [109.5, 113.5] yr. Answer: 428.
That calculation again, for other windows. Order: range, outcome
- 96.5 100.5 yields 405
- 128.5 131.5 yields 385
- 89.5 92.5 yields 394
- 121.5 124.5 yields 400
